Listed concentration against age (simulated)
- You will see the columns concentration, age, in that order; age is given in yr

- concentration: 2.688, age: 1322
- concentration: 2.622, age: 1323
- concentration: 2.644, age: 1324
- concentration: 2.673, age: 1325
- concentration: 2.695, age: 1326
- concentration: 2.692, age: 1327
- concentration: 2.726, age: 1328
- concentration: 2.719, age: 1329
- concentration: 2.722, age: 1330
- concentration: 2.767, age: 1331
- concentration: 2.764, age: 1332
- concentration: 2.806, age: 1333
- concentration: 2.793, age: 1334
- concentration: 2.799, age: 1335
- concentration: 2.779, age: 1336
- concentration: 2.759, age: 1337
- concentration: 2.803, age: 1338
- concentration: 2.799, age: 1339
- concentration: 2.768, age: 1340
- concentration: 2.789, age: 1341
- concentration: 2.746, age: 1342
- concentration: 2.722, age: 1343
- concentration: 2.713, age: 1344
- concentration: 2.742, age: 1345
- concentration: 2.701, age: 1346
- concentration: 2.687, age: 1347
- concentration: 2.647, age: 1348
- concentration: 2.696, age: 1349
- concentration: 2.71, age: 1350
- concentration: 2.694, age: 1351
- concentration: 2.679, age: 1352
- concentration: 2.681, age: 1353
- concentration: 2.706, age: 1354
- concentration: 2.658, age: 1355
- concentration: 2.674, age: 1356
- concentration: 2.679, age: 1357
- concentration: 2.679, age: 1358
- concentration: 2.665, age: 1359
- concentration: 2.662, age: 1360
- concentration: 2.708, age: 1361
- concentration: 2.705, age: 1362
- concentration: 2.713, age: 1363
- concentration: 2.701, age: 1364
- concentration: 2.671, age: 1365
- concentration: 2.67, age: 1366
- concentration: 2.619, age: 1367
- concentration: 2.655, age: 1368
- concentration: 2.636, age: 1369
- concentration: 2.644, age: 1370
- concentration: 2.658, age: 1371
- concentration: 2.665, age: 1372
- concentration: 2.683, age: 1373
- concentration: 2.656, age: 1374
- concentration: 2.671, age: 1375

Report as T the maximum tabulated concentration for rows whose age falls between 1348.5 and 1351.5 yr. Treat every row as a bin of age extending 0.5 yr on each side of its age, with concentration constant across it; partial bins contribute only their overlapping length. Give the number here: 2.71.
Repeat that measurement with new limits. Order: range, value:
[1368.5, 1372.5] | 2.665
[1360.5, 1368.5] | 2.713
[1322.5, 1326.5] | 2.695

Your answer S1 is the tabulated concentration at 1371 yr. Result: 2.658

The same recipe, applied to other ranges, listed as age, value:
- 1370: 2.644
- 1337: 2.759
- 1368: 2.655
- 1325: 2.673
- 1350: 2.71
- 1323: 2.622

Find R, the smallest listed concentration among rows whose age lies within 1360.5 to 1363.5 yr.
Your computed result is 2.705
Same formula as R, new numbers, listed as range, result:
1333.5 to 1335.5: 2.793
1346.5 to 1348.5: 2.647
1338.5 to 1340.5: 2.768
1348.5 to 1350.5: 2.696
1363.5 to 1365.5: 2.671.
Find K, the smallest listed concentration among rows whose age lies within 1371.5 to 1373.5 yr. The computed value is 2.665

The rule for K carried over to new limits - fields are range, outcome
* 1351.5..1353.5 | 2.679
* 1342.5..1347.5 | 2.687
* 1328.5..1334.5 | 2.719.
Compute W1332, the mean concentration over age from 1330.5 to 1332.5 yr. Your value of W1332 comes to 2.77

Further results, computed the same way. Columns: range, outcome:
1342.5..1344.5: 2.72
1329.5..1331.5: 2.74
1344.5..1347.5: 2.71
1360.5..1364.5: 2.71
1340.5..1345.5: 2.74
